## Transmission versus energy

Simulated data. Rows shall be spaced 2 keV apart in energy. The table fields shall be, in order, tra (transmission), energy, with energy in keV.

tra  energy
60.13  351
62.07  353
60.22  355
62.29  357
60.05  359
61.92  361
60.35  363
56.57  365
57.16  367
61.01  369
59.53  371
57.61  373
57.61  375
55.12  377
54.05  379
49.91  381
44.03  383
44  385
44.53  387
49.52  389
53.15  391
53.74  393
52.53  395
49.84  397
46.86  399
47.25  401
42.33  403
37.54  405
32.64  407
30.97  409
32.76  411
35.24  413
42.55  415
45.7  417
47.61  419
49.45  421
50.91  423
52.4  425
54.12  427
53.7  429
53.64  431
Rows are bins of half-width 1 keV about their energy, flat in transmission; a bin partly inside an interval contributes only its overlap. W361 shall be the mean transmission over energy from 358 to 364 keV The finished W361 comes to 60.8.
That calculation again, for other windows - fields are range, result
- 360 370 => 59.4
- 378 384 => 49.3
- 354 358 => 61.3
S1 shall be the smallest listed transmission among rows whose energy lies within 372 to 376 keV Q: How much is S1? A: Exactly 57.61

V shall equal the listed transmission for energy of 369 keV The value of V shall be 61.01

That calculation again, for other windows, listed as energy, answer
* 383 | 44.03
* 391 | 53.15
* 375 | 57.61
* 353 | 62.07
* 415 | 42.55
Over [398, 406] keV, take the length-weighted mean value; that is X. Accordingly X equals 43.5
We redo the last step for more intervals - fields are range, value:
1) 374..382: 54.2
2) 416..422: 47.6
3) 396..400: 48.4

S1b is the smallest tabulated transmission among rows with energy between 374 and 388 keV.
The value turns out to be 44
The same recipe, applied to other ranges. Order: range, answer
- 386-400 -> 44.53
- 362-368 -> 56.57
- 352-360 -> 60.05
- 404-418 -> 30.97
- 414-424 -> 42.55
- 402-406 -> 37.54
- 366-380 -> 54.05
